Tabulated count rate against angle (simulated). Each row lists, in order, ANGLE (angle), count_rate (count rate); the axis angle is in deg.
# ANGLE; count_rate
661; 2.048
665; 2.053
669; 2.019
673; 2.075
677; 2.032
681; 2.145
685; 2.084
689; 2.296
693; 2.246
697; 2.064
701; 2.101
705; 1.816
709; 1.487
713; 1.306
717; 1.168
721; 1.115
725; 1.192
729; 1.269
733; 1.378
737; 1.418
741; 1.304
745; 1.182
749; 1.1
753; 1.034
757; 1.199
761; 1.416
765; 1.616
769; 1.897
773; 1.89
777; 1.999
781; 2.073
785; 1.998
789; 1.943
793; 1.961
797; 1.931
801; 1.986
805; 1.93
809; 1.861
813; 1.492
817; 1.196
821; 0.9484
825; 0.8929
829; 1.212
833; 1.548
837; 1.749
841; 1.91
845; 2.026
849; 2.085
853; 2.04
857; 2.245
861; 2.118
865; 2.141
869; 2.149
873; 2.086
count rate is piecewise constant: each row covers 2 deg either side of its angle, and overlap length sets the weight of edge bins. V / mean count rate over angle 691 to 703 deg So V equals 2.14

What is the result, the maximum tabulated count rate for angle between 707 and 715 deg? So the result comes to 1.487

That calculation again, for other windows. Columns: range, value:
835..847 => 2.026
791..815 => 1.986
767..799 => 2.073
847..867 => 2.245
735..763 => 1.418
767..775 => 1.897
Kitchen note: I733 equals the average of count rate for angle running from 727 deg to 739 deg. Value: 1.35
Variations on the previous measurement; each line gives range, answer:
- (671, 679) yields 2.05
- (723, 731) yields 1.23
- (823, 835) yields 1.22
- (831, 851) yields 1.86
